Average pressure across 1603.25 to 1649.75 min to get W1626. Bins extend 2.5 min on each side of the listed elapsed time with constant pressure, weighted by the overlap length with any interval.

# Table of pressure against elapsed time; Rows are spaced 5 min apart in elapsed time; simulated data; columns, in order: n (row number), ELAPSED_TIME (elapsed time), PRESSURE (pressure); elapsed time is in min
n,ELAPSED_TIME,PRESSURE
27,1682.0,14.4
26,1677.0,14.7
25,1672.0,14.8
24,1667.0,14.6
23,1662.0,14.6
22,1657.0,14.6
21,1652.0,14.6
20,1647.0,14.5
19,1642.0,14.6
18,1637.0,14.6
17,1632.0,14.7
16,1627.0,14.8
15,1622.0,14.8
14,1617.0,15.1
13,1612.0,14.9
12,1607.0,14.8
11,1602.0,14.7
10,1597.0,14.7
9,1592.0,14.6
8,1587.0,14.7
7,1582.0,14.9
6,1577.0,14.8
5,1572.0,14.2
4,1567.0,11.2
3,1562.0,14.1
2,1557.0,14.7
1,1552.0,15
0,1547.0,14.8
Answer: 14.8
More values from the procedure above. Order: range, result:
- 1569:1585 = 14.5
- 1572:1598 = 14.7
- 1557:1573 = 13.3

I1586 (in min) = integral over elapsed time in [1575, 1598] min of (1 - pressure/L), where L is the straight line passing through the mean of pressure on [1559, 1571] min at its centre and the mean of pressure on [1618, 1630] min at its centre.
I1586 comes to -1.9 min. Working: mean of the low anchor 12.9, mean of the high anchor 14.8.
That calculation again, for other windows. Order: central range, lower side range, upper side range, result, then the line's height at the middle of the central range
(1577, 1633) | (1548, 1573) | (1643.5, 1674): -2.3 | 14.2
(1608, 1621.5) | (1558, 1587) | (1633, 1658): -0.6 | 14.3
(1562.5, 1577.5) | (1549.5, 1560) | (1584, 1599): 1.5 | 14.8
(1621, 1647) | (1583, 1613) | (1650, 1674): 0.0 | 14.7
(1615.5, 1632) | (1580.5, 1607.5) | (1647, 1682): -0.2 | 14.7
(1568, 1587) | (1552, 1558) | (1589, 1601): 0.5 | 14.7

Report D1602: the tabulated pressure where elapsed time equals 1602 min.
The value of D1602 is 14.7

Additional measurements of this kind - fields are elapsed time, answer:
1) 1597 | 14.7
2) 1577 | 14.8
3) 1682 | 14.4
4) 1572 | 14.2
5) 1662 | 14.6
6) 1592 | 14.6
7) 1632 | 14.7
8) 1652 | 14.6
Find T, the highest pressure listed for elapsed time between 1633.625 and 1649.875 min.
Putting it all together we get 14.6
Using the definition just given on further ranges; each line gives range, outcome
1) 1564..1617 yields 15.1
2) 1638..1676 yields 14.8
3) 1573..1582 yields 14.9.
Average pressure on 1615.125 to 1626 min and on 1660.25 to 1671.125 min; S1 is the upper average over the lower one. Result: 1.0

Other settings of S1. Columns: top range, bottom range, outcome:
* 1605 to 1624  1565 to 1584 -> 1.08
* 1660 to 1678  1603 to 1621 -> 0.98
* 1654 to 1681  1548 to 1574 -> 1.05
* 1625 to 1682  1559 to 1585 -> 1.05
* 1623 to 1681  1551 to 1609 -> 1.02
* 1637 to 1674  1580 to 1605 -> 0.99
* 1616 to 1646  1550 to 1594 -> 1.04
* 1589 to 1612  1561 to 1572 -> 1.15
